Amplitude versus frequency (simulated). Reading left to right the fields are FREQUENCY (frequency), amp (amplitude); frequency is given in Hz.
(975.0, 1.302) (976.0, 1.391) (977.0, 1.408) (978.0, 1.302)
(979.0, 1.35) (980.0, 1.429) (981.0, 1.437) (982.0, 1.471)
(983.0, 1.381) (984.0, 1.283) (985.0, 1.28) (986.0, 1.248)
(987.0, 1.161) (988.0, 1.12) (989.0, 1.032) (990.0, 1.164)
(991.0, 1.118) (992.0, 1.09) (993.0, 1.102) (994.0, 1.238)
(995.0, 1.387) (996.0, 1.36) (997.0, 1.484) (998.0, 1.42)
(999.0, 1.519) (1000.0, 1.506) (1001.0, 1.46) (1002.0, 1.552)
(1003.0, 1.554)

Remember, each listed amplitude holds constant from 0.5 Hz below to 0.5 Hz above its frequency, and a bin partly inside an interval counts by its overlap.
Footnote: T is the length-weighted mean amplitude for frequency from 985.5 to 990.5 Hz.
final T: 1.15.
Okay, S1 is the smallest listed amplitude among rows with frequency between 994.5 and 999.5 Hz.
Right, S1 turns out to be 1.36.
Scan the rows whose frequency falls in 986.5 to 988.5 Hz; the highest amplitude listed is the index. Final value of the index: 1.161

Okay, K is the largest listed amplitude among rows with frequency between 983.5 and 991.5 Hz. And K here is 1.283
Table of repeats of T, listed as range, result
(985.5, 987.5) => 1.2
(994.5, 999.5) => 1.43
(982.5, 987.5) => 1.27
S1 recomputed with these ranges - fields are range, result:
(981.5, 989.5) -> 1.032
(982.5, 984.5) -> 1.283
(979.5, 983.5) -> 1.381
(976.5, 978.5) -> 1.302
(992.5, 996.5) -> 1.102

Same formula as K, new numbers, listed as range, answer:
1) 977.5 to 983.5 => 1.471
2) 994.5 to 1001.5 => 1.519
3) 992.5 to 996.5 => 1.387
